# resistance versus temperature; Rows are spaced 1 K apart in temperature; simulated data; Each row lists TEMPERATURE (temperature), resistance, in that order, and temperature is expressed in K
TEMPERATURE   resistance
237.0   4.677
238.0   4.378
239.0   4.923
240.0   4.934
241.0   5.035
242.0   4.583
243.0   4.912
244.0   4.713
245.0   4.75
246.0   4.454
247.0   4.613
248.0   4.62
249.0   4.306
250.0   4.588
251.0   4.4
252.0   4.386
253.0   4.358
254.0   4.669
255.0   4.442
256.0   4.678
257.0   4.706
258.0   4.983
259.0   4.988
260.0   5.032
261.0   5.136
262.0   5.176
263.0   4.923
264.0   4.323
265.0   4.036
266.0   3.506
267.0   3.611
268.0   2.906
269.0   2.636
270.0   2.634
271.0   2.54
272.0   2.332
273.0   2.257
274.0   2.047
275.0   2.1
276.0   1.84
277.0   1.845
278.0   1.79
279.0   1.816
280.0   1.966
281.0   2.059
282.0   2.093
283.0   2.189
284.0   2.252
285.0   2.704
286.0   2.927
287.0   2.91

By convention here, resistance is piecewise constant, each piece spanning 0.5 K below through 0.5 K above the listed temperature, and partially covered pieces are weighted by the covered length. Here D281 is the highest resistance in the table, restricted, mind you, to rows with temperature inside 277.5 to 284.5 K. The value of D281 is 2.252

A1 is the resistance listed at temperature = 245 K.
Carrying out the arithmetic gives 4.75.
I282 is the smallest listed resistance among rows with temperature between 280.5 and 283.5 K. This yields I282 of 2.059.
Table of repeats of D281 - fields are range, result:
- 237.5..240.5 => 4.934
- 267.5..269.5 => 2.906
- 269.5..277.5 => 2.634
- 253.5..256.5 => 4.678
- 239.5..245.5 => 5.035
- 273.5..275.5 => 2.1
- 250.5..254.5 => 4.669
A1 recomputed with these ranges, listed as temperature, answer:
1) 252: 4.386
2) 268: 2.906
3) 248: 4.62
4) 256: 4.678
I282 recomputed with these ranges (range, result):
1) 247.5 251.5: 4.306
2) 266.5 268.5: 2.906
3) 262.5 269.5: 2.636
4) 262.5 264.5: 4.323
